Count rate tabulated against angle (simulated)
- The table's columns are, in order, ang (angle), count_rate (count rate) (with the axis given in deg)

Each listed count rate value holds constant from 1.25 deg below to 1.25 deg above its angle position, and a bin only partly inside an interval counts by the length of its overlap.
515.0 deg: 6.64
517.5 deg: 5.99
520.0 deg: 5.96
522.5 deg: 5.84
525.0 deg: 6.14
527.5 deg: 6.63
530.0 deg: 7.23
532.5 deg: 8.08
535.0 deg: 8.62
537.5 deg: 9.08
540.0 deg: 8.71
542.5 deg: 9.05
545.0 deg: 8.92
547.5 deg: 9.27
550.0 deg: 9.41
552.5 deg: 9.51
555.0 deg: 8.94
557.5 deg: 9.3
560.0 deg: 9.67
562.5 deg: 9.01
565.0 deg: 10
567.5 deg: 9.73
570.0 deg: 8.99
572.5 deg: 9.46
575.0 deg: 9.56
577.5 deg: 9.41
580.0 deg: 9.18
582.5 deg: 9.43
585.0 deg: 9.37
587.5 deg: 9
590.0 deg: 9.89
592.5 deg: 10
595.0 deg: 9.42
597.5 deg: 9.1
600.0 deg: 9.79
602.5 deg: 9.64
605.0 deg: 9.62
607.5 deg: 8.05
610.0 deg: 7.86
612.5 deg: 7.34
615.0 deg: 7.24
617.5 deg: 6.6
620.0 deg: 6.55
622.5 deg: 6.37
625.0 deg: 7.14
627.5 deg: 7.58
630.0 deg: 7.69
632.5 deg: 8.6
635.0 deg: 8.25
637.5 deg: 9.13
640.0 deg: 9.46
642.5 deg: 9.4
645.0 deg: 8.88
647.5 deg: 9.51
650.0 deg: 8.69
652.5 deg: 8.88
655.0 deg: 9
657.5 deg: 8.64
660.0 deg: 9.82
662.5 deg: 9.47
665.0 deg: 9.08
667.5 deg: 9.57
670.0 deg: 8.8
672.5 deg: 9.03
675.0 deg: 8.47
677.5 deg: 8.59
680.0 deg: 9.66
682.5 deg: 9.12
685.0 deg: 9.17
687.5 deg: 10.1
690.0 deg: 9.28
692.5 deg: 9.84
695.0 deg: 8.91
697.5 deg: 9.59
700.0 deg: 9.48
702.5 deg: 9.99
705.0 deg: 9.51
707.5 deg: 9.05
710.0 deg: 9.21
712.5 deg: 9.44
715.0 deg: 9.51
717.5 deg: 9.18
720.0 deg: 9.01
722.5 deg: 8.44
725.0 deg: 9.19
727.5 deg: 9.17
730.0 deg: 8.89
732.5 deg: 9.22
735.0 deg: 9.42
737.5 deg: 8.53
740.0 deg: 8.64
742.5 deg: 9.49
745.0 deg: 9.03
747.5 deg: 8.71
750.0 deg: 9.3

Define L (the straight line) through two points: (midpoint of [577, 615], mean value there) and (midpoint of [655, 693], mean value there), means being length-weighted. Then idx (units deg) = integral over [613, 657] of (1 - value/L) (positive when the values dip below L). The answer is 4.7 deg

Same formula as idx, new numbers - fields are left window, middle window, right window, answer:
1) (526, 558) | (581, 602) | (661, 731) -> -1.6 deg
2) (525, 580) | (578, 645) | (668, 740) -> 3.6 deg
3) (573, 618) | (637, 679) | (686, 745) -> 0.1 deg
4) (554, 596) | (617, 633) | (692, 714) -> 3.8 deg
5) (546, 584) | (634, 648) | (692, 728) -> 0.4 deg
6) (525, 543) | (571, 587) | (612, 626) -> -4.3 deg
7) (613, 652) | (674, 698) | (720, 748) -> -2.0 deg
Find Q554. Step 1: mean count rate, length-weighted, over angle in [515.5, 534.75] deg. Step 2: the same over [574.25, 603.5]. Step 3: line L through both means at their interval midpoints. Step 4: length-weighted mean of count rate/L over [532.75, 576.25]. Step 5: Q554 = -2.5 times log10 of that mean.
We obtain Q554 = -0.16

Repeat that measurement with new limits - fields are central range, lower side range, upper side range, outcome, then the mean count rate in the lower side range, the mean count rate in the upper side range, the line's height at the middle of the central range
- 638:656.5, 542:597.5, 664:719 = 0.03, 9.39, 9.3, 9.33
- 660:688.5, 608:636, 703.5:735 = -0.11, 7.39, 9.17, 8.35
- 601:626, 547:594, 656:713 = 0.22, 9.43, 9.29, 9.38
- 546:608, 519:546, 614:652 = -0.20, 7.66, 8.09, 7.85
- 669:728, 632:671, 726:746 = -0.02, 9.08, 9.05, 9.07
